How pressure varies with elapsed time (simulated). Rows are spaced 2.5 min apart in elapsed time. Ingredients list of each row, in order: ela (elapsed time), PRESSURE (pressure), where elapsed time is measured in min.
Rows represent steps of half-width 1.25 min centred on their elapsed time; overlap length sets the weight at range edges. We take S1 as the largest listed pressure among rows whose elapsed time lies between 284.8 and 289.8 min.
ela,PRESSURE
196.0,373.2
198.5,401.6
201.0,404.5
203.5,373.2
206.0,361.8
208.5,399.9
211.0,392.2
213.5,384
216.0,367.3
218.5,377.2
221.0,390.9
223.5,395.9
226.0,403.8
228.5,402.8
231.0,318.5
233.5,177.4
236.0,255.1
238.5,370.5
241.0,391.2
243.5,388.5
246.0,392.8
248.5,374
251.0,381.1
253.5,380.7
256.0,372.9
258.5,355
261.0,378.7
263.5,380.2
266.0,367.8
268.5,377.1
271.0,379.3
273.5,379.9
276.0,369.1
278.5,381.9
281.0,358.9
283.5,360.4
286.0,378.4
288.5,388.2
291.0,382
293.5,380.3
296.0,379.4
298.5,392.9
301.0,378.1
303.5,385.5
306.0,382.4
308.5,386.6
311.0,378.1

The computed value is 388.2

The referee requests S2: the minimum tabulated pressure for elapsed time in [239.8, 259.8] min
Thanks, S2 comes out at 355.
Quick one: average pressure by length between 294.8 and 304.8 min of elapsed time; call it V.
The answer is 384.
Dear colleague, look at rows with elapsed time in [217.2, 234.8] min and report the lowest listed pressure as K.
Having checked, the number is 177.4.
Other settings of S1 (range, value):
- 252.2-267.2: 380.7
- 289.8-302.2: 392.9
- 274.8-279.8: 381.9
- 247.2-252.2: 381.1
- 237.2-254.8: 392.8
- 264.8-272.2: 379.3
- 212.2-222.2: 390.9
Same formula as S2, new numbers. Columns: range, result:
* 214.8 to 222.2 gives 367.3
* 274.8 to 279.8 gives 369.1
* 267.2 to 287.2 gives 358.9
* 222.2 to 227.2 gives 395.9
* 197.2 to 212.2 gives 361.8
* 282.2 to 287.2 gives 360.4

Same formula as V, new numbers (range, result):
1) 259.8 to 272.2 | 377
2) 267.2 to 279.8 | 377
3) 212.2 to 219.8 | 376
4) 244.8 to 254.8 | 382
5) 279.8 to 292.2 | 374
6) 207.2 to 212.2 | 396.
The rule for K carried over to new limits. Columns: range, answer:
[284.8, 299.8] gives 378.4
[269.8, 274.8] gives 379.3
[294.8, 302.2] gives 378.1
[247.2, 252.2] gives 374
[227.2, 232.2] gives 318.5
